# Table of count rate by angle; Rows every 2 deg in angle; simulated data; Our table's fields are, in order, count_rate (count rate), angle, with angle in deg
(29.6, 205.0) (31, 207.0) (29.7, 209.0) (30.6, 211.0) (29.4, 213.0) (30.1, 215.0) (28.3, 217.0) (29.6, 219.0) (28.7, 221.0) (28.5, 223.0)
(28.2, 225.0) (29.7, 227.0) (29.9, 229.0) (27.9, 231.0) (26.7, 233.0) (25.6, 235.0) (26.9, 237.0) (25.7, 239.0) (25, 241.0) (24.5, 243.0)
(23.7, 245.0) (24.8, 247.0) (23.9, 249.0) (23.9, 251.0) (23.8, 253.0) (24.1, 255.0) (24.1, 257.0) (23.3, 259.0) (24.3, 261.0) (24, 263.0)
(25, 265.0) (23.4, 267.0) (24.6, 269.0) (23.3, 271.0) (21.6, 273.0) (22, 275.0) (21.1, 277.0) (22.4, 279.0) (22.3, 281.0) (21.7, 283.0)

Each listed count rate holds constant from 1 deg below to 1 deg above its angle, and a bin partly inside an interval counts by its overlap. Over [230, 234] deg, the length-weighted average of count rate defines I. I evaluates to 27.3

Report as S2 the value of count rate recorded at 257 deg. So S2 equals 24.1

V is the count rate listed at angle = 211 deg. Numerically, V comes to 30.6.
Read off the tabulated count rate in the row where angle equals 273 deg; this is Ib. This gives 21.6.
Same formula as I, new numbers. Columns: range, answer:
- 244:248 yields 24.2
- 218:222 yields 29.1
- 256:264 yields 23.9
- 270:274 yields 22.5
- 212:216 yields 29.8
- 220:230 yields 29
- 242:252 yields 24.2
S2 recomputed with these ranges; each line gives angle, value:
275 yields 22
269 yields 24.6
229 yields 29.9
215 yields 30.1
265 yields 25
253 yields 23.8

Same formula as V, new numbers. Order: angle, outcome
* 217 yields 28.3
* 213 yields 29.4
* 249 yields 23.9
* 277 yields 21.1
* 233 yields 26.7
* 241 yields 25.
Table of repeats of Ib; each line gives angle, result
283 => 21.7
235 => 25.6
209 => 29.7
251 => 23.9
